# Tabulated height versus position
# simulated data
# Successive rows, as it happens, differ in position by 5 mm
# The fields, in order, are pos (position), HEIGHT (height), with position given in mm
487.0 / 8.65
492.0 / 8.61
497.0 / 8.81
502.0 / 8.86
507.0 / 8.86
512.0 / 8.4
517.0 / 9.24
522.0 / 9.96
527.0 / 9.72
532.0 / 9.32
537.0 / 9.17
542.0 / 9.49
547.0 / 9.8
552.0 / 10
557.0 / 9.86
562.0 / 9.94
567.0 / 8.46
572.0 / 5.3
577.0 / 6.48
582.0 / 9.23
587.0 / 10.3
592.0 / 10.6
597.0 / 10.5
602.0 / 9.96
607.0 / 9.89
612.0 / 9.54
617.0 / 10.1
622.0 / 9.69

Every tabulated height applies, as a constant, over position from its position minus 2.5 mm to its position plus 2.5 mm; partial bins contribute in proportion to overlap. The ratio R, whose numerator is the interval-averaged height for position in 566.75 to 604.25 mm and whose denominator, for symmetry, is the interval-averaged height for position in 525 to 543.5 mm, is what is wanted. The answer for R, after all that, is 0.9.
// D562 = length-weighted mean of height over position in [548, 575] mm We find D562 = 8.73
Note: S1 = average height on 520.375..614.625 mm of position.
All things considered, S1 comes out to 9.34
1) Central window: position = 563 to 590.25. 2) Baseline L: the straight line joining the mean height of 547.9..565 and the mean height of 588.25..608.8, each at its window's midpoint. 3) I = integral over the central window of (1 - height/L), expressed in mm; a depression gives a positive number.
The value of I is 5.2 mm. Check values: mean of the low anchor 9.88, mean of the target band 8.14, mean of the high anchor 10.3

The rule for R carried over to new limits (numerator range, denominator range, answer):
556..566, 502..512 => 1.11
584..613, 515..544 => 1.07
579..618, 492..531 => 1.10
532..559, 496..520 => 1.09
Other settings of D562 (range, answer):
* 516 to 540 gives 9.5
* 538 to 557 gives 9.73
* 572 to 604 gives 9.18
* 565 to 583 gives 7.18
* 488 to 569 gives 9.27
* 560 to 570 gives 8.97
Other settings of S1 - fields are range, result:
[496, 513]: 8.75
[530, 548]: 9.42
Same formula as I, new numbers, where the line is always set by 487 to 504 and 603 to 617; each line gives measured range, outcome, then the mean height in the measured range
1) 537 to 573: 0.55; 9.15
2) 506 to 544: -1.12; 9.28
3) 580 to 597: -0.92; 10.1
